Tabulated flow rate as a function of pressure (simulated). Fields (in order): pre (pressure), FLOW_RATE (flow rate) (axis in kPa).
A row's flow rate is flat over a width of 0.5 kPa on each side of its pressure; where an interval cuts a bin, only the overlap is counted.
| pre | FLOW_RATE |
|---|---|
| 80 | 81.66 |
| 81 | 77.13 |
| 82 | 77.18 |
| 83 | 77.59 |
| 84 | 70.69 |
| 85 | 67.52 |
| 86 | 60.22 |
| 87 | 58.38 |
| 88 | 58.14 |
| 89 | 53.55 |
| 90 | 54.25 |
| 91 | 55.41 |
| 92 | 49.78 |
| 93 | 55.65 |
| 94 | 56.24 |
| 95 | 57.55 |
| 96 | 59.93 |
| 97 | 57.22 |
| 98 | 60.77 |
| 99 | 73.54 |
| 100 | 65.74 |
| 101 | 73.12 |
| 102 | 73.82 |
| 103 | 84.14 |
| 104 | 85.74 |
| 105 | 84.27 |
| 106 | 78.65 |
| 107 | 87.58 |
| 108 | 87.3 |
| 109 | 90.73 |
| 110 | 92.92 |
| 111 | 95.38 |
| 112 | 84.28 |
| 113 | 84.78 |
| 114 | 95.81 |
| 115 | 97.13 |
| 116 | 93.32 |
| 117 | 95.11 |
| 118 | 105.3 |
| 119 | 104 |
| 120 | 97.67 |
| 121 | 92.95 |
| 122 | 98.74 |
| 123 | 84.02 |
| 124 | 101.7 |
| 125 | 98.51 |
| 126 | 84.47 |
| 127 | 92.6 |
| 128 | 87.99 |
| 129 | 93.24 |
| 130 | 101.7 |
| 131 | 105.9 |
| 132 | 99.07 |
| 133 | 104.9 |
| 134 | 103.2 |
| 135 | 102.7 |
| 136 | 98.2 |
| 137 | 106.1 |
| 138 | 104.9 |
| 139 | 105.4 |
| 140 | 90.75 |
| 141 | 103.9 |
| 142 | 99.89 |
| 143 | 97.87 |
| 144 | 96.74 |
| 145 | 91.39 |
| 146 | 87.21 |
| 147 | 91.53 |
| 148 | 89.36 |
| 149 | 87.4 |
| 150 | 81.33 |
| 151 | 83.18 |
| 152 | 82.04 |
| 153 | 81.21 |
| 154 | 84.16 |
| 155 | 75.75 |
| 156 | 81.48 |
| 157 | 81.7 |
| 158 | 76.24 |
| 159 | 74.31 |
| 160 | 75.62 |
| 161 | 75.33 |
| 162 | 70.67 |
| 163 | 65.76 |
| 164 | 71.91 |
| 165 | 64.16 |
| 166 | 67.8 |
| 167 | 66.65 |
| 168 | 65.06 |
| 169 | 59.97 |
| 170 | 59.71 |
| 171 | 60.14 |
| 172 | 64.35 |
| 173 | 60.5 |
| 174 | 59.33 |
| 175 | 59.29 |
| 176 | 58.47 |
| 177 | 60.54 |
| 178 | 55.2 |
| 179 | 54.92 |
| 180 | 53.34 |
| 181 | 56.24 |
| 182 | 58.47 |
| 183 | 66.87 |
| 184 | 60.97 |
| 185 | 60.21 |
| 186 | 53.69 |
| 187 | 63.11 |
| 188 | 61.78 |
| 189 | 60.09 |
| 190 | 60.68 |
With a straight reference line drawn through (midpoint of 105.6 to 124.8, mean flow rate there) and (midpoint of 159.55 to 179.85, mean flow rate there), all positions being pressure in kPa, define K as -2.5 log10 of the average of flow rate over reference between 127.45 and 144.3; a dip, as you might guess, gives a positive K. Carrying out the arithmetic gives -0.22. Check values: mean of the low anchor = 93.2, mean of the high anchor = 63.6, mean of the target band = 100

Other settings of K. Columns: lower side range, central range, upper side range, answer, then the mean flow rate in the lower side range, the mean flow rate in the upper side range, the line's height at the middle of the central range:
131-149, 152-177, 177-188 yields 0.09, 98.3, 58.6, 75.4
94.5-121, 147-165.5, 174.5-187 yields -0.17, 83.5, 58.4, 66.8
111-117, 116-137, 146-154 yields -0.10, 91.8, 85.2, 89.5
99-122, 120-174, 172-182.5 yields -0.18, 88.5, 58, 71.8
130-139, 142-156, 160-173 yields -0.01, 103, 66.1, 86.4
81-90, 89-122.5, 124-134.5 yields 0.02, 65.4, 97.4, 80.2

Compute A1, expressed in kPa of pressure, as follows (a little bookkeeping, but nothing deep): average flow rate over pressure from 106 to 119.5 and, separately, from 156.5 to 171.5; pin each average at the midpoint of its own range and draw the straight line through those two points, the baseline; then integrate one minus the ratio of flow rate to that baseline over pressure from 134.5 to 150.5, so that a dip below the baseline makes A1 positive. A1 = -3.41 kPa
